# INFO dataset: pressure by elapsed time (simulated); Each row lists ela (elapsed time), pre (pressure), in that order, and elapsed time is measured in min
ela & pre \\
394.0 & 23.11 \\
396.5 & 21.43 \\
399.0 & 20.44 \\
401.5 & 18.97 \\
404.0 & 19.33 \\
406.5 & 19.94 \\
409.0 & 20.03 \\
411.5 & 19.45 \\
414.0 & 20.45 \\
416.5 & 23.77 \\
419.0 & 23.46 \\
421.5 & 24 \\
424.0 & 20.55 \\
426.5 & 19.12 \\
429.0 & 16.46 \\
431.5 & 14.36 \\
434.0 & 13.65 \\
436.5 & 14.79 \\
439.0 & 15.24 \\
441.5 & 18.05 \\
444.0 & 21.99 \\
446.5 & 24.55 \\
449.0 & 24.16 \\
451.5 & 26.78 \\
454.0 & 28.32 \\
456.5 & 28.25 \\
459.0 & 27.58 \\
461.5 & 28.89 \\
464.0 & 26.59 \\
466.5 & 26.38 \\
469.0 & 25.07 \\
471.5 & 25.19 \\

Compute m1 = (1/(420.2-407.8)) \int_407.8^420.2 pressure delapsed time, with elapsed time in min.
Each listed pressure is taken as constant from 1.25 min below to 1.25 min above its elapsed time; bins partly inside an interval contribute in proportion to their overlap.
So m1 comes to 21.4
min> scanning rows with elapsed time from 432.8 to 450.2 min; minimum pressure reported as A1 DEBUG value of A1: 13.65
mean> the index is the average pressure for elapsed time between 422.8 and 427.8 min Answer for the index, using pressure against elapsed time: 19.8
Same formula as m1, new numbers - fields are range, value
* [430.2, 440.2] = 14.5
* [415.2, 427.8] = 22.2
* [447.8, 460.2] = 27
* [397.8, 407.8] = 19.7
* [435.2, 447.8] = 18.9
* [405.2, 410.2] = 20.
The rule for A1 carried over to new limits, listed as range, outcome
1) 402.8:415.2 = 19.33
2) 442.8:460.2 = 21.99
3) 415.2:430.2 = 16.46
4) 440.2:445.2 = 18.05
